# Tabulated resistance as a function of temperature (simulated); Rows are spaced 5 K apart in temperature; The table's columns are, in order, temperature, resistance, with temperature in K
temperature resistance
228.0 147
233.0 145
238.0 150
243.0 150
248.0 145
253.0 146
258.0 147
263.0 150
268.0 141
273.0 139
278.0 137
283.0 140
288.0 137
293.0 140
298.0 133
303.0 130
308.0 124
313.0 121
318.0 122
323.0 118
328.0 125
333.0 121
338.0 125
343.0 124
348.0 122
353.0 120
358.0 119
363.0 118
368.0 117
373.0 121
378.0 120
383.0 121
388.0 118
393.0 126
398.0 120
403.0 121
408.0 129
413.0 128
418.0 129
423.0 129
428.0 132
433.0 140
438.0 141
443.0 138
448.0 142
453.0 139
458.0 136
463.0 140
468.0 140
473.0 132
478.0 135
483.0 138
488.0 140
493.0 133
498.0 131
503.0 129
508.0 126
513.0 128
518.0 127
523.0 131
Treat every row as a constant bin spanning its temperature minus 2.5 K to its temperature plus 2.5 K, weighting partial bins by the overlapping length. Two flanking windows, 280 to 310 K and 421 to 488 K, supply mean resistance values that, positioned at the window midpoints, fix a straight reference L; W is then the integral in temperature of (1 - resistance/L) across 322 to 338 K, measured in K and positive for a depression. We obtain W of 1.5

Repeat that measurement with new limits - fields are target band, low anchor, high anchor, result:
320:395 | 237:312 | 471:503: 9.2 K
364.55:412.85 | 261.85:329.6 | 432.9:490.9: 5.0 K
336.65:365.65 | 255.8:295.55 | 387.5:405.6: 1.8 K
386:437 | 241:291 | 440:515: 3.7 K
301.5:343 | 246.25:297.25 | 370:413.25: 3.3 K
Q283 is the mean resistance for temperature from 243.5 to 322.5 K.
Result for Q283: 137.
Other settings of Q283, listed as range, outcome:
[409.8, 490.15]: 136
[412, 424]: 129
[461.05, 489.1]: 137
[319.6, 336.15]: 122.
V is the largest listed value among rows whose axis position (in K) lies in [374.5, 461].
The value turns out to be 142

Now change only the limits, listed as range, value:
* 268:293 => 141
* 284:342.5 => 140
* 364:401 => 126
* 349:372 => 120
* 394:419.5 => 129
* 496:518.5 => 131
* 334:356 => 125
